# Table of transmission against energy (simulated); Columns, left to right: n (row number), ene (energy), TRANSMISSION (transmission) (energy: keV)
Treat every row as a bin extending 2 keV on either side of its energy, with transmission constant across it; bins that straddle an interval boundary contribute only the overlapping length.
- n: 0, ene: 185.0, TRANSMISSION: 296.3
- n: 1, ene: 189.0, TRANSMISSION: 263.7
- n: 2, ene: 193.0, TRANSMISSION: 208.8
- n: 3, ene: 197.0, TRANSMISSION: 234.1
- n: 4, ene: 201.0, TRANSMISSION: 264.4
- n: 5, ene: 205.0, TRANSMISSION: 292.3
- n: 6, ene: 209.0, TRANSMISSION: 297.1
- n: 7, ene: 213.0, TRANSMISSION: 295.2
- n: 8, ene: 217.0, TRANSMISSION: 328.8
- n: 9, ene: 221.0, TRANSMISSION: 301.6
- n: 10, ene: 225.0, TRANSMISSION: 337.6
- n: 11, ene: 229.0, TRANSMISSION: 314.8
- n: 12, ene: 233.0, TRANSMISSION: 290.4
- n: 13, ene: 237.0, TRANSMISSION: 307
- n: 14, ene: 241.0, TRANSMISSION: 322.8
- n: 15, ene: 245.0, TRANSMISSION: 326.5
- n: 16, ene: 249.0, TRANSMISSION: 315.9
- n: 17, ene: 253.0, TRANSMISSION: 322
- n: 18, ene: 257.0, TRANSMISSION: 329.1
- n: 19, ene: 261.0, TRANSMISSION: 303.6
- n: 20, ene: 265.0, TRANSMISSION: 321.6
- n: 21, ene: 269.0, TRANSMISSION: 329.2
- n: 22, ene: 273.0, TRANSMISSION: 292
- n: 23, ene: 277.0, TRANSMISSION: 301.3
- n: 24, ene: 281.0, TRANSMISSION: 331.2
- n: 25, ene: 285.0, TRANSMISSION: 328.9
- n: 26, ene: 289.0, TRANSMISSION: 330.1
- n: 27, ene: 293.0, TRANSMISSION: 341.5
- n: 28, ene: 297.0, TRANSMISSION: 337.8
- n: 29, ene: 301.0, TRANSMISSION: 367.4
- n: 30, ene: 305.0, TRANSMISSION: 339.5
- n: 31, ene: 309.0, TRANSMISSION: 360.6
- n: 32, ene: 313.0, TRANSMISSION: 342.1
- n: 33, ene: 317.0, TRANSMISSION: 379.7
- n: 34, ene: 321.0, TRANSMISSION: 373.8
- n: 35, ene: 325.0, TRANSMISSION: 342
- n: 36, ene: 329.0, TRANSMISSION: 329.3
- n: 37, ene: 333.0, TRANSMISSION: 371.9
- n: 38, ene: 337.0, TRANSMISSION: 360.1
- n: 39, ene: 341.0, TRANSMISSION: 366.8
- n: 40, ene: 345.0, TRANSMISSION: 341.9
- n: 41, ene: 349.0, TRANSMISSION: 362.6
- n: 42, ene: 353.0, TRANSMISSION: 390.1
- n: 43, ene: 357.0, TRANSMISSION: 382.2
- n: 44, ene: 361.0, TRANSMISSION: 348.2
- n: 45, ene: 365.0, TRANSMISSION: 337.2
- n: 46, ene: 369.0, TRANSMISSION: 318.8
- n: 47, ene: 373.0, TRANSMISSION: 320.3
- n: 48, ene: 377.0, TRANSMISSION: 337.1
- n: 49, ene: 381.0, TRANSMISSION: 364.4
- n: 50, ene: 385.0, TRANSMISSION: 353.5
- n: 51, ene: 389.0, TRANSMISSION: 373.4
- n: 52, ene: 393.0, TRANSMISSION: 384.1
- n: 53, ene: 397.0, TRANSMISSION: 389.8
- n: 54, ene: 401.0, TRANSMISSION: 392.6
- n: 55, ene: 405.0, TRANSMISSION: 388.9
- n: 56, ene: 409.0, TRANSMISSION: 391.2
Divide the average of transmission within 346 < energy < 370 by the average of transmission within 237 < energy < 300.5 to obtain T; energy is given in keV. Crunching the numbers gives 1.1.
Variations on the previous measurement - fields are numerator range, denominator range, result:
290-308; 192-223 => 1.24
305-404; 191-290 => 1.18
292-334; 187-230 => 1.24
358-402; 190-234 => 1.24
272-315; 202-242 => 1.09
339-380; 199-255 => 1.14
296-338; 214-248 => 1.13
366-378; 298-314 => 0.92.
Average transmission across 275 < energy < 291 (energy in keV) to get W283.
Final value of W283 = 323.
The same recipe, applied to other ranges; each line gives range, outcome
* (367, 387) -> 339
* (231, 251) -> 313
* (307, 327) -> 360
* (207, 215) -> 296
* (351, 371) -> 355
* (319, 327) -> 358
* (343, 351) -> 352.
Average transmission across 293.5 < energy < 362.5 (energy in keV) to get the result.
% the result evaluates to 358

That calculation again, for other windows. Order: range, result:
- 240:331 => 334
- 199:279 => 310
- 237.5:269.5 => 320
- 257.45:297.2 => 321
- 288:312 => 347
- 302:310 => 351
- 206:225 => 308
